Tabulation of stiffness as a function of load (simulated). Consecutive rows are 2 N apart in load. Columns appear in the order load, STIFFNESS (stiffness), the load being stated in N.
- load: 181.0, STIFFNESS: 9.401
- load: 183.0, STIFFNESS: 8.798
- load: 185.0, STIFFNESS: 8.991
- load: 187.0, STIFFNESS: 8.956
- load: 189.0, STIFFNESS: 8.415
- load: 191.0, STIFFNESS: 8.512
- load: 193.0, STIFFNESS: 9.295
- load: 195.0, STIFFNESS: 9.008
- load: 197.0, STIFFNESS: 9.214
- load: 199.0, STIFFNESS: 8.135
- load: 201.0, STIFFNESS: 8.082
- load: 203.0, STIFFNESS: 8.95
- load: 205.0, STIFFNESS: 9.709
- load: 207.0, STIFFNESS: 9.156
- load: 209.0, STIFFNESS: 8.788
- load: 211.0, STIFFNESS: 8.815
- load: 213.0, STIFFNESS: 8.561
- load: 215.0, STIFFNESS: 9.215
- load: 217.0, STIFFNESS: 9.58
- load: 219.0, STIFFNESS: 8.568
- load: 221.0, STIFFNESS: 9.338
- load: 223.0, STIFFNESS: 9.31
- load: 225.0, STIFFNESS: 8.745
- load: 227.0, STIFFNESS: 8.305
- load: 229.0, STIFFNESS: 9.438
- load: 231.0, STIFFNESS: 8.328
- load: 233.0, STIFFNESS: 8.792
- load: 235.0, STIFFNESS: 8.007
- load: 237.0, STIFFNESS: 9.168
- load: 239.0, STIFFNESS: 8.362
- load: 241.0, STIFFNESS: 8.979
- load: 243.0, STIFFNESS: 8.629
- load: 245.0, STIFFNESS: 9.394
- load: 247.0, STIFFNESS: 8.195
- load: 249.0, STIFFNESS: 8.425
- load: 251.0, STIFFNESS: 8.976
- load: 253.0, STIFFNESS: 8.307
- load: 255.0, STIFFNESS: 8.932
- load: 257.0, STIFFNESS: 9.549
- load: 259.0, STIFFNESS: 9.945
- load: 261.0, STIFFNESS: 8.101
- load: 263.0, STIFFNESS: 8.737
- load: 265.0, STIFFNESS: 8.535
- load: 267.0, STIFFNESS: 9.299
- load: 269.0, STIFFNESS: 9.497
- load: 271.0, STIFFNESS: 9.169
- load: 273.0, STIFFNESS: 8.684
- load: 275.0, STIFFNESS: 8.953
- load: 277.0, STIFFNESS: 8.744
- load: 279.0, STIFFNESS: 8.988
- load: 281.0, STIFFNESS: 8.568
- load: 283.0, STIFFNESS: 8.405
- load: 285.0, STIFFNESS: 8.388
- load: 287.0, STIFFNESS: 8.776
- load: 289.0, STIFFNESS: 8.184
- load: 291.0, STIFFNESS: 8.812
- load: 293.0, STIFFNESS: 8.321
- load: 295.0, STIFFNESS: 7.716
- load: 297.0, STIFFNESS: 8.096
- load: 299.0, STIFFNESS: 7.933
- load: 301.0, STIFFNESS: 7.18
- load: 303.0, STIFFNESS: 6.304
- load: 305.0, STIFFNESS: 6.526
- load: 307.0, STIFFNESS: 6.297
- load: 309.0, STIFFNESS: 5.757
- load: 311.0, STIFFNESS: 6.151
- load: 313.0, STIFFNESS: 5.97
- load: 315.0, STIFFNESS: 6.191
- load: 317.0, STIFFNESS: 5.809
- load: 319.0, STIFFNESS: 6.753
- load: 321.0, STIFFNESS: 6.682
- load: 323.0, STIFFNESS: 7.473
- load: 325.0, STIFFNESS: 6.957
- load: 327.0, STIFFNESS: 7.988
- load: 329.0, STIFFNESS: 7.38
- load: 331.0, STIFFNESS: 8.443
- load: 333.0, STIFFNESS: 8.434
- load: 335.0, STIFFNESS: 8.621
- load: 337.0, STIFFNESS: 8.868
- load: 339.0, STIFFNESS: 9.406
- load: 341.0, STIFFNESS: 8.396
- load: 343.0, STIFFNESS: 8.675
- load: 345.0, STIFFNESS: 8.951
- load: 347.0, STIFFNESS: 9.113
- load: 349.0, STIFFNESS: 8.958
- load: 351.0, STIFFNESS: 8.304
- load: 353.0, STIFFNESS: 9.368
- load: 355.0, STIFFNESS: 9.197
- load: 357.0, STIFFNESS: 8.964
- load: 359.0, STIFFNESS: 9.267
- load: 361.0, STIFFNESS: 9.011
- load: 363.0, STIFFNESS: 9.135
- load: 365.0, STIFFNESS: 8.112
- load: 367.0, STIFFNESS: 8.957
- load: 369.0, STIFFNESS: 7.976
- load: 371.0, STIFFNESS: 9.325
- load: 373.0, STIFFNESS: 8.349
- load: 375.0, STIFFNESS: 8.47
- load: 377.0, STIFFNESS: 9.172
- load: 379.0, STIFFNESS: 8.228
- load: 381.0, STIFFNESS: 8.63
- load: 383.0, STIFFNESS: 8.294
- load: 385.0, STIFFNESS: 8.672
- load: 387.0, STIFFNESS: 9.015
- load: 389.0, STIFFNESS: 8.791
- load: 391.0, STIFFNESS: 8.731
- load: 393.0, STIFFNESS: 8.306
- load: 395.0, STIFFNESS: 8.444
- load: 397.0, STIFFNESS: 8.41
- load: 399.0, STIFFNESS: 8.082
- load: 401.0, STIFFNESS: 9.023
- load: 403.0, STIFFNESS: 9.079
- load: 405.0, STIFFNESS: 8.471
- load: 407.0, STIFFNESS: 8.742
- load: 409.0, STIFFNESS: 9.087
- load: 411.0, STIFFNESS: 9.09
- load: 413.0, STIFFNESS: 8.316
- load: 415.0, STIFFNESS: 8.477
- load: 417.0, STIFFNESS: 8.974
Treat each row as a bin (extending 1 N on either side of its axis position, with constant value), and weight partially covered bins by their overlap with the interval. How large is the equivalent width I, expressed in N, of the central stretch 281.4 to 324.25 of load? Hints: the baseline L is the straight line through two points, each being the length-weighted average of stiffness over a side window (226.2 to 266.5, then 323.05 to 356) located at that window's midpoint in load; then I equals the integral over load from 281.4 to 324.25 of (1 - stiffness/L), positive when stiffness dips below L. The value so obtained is 6.9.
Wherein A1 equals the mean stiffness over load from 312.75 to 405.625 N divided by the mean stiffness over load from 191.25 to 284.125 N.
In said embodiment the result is 0.9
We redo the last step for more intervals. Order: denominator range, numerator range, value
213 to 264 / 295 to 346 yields 0.84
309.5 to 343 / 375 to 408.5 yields 1.15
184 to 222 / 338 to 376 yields 0.99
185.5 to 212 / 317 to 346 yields 0.90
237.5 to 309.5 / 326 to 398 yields 1.03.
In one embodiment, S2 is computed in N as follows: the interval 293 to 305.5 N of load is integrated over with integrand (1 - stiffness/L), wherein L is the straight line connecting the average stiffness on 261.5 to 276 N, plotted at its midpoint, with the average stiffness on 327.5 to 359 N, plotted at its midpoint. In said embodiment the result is 2.1 N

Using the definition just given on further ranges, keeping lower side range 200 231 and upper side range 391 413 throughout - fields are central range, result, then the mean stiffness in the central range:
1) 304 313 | 2.7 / 6.16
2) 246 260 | 0.0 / 8.9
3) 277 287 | 0.3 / 8.62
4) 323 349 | 1.0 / 8.42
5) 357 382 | -0.1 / 8.73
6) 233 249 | 0.4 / 8.67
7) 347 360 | -0.4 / 9.02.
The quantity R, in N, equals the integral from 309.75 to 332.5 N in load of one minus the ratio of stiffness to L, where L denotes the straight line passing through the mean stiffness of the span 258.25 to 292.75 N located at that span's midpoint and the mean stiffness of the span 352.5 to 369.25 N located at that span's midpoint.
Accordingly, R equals 5.0 N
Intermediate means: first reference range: 8.79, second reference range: 8.91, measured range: 6.91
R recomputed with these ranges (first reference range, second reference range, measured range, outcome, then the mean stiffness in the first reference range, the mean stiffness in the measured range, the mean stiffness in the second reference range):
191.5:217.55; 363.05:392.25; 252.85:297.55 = 0.40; 8.94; 8.74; 8.64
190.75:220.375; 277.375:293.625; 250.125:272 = -0.83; 8.92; 9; 8.57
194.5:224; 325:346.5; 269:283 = -0.27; 8.96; 8.87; 8.46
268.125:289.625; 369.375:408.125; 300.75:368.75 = 6.38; 8.77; 7.88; 8.63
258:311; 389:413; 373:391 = -0.12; 8.19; 8.65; 8.67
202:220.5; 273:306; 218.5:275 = -1.47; 9.05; 8.85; 8.14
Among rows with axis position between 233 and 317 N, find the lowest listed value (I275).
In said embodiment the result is 5.757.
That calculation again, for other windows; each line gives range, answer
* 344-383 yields 7.976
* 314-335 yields 5.809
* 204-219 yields 8.561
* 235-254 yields 8.007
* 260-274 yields 8.101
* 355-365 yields 8.112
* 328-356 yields 7.38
